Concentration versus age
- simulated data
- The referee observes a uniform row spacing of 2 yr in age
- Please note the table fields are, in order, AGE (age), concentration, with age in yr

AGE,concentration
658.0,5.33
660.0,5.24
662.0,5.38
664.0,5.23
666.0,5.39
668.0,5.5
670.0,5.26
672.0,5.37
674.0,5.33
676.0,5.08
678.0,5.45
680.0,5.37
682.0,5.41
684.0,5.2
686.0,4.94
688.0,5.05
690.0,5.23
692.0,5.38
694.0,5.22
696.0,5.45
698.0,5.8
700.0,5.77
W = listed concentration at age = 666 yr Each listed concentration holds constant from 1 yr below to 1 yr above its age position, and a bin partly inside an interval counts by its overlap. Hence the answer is 5.39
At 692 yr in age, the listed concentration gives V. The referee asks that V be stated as 5.38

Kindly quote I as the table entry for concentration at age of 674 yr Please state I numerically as 5.33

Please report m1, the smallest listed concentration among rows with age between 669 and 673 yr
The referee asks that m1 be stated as 5.26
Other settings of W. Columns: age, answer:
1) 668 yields 5.5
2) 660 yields 5.24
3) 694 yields 5.22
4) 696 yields 5.45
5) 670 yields 5.26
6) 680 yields 5.37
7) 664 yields 5.23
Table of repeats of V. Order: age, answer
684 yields 5.2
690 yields 5.23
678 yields 5.45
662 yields 5.38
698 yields 5.8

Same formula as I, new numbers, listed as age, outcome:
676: 5.08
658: 5.33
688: 5.05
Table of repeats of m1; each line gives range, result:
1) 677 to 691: 4.94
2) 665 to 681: 5.08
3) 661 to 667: 5.23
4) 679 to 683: 5.37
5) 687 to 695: 5.05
